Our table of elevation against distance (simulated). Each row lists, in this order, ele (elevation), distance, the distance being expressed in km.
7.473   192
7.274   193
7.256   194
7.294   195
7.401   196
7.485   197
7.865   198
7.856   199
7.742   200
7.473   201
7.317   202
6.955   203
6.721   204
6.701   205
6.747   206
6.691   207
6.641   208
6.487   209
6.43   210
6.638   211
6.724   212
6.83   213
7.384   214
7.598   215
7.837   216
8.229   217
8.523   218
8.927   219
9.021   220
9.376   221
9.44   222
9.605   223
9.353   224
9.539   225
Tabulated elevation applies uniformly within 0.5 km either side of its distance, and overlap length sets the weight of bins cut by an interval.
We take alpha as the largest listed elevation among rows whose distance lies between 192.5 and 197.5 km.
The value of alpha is 7.485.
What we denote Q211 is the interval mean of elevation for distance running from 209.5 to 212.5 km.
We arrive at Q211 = 6.6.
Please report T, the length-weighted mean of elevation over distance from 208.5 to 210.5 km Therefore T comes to 6.46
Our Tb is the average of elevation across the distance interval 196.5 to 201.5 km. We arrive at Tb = 7.68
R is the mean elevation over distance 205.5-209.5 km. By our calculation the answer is 6.64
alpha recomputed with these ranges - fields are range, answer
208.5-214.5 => 7.384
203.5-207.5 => 6.747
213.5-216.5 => 7.837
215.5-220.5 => 9.021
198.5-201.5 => 7.856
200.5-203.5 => 7.473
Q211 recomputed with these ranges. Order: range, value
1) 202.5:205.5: 6.79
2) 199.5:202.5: 7.51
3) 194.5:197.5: 7.39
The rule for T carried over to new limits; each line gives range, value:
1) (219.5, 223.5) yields 9.36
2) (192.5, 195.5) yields 7.27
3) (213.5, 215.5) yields 7.49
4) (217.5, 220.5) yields 8.82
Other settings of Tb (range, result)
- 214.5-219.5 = 8.22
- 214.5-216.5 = 7.72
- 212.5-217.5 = 7.58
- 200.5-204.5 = 7.12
